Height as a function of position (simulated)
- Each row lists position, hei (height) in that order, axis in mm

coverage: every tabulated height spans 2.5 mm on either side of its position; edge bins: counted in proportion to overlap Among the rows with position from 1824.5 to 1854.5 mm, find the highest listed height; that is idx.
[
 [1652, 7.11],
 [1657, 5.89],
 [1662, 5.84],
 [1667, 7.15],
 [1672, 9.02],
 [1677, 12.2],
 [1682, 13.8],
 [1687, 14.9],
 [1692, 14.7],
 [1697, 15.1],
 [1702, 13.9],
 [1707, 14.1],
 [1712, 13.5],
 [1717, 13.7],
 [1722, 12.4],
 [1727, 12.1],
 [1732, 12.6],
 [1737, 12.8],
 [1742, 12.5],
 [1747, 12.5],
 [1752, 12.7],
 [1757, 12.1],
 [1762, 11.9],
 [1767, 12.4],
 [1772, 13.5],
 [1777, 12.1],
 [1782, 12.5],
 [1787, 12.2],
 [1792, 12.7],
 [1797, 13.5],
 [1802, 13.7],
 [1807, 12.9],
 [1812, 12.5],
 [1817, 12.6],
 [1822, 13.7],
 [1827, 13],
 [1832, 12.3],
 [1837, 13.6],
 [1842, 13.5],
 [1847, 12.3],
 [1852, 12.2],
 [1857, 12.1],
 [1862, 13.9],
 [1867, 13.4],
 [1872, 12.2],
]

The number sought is 13.6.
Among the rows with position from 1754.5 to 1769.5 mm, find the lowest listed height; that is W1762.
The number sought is 11.9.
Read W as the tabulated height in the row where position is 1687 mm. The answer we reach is 14.9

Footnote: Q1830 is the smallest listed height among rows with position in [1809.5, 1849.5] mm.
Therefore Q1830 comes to 12.3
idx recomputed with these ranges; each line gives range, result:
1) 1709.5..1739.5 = 13.7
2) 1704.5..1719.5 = 14.1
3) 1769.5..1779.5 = 13.5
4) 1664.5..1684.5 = 13.8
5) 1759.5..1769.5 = 12.4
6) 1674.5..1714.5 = 15.1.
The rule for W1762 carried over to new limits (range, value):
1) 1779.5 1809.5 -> 12.2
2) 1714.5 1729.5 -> 12.1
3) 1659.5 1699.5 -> 5.84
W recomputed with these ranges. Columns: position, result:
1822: 13.7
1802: 13.7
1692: 14.7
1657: 5.89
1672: 9.02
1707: 14.1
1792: 12.7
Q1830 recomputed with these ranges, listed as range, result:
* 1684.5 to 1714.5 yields 13.5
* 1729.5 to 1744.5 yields 12.5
